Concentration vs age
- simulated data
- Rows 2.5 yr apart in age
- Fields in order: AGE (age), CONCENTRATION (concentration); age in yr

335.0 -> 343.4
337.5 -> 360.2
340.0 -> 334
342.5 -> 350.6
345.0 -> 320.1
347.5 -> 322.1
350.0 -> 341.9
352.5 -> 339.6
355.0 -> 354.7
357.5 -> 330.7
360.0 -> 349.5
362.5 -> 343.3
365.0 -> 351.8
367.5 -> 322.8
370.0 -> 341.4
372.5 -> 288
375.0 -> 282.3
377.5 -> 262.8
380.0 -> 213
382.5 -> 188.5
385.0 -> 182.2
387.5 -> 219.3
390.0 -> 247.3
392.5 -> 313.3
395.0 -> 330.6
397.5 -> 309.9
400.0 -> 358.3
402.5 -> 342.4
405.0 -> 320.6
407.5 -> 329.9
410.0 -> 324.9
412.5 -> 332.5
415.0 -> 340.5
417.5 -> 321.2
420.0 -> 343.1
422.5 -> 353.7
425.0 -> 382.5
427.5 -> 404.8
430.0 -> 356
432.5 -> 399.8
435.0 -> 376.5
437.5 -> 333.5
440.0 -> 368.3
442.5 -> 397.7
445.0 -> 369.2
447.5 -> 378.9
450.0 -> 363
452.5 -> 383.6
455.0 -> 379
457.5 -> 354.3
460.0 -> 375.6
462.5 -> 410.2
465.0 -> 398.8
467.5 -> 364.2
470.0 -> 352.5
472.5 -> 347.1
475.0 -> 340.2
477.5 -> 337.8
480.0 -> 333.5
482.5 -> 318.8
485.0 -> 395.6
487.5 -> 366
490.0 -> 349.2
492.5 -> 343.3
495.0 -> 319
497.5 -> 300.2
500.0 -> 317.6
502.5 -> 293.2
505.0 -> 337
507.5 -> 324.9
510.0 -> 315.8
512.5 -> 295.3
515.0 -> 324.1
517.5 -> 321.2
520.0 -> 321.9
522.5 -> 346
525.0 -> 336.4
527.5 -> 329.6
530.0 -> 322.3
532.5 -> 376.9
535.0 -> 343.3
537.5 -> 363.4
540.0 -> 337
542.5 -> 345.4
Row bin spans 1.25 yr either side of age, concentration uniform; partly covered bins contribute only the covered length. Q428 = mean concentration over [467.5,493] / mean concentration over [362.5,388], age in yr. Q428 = 1.3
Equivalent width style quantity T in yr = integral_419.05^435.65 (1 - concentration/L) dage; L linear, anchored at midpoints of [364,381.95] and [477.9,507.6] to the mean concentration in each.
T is -3.5 yr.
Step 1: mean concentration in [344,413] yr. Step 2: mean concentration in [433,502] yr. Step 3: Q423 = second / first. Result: 1.17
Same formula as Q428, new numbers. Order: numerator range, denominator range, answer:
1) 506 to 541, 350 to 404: 1.11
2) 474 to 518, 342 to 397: 1.10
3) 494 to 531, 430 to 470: 0.85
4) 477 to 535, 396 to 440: 0.95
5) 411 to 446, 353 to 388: 1.25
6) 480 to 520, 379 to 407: 1.18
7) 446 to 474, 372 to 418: 1.29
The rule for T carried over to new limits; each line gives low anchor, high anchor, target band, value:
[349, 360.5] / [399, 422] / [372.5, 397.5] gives 6.3 yr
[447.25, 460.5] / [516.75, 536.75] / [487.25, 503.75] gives 1.3 yr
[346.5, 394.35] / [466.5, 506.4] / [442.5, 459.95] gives -2.6 yr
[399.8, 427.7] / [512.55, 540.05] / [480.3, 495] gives -0.5 yr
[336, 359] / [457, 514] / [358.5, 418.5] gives 7.0 yr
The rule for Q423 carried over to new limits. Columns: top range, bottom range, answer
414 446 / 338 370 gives 1.08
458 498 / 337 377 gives 1.07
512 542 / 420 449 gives 0.90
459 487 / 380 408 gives 1.28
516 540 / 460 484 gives 0.95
